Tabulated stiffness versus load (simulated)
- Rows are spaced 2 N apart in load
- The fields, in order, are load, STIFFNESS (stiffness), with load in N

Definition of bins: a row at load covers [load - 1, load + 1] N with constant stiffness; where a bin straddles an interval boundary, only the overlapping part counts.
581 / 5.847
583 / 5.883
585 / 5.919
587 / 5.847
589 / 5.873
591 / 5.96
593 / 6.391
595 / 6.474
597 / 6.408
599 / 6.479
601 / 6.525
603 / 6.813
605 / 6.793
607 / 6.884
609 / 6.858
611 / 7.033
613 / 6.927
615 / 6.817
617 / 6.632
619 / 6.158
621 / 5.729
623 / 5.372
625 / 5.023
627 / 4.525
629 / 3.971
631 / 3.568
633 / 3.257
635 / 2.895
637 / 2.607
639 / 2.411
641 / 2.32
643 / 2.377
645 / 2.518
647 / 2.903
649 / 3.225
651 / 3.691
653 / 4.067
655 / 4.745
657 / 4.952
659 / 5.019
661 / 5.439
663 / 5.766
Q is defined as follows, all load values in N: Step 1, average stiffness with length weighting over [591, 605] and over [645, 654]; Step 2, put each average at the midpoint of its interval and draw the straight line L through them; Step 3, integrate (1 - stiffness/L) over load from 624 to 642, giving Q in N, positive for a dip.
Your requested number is 4.2 N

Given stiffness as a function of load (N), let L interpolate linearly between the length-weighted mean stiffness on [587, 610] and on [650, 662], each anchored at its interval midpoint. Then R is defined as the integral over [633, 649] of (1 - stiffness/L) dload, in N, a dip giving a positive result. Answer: 7.7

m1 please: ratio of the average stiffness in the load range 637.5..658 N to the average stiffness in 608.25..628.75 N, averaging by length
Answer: 0.5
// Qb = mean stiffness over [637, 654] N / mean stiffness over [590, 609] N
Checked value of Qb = 0.45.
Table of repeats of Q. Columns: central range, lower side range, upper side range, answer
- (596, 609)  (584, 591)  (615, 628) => -1.96 N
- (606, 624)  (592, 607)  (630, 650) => -4.78 N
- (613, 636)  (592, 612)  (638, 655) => -0.31 N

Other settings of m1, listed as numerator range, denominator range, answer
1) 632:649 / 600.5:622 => 0.40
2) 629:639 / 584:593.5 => 0.52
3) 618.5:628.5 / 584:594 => 0.88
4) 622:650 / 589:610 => 0.51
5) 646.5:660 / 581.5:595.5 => 0.69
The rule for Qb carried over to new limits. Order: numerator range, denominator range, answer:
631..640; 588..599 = 0.46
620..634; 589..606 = 0.70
